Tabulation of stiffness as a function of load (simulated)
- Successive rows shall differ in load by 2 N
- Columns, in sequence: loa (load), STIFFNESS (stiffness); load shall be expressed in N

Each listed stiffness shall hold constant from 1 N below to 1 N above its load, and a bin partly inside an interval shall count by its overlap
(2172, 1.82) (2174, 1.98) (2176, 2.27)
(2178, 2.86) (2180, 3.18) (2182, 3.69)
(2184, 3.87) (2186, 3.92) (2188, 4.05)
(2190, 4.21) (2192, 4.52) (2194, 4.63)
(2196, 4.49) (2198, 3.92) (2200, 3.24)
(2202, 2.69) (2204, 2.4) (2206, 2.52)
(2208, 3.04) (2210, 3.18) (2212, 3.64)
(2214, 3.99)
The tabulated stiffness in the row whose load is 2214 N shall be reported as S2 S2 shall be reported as 3.99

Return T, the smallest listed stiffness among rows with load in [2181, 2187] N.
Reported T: 3.69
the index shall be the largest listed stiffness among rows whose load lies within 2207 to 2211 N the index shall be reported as 3.18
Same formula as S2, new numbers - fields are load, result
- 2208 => 3.04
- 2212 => 3.64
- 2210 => 3.18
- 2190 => 4.21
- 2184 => 3.87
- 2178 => 2.86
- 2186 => 3.92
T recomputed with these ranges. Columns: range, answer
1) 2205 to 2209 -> 2.52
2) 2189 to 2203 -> 2.69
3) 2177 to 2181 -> 2.86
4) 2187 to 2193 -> 4.05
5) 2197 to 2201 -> 3.24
